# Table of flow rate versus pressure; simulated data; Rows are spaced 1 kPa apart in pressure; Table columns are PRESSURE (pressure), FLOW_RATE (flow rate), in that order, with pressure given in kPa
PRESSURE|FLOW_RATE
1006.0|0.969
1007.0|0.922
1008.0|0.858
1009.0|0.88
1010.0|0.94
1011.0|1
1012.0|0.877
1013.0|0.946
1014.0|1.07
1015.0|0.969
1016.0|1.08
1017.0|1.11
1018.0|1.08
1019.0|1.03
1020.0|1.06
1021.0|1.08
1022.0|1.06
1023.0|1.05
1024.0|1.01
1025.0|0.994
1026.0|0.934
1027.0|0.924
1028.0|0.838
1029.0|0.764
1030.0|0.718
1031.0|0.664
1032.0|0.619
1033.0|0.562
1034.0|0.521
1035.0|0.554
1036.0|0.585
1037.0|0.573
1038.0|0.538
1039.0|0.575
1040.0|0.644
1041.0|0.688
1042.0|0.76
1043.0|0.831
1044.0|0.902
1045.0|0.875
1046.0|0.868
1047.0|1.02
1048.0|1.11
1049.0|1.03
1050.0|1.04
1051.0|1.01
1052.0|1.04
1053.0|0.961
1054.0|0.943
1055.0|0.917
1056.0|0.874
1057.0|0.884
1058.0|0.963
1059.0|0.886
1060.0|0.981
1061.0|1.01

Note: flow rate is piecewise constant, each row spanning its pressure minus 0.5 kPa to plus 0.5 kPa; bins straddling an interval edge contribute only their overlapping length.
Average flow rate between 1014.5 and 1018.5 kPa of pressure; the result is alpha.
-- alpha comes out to 1.06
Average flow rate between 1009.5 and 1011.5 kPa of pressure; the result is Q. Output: 0.97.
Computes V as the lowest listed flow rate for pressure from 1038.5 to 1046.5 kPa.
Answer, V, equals 0.575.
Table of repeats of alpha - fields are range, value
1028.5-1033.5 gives 0.665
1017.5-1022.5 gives 1.06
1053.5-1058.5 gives 0.916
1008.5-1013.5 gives 0.929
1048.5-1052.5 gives 1.03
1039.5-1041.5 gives 0.666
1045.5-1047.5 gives 0.944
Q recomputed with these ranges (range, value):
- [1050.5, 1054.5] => 0.989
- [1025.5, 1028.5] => 0.899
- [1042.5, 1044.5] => 0.867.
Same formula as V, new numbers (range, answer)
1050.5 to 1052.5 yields 1.01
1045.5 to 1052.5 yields 0.868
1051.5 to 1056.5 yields 0.874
